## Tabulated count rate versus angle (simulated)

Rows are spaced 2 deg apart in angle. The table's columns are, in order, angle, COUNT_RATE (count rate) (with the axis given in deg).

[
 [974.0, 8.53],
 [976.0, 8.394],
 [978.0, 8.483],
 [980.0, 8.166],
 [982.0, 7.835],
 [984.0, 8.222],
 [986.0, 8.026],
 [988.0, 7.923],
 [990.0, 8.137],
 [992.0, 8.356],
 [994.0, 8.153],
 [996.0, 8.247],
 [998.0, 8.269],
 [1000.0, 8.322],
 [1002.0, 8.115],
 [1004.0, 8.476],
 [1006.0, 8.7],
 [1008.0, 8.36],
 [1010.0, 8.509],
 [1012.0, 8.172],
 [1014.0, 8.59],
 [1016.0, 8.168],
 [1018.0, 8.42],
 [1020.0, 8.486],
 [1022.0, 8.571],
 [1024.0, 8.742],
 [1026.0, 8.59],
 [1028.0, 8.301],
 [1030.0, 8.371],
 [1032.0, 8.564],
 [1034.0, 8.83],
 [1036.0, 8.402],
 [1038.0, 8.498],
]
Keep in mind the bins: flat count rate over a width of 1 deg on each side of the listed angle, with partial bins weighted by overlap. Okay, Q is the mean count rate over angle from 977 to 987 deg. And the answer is 8.15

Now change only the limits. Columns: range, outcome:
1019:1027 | 8.6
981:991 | 8.03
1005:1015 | 8.47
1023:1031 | 8.5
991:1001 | 8.27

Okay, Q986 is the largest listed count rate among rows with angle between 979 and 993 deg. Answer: 8.356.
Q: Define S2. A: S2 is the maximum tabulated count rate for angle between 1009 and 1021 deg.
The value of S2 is 8.59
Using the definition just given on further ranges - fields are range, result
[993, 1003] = 8.322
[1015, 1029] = 8.742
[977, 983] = 8.483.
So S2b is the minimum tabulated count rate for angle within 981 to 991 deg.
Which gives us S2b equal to 7.835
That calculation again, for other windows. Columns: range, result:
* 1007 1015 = 8.172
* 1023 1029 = 8.301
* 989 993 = 8.137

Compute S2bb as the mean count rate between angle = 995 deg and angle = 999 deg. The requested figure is 8.26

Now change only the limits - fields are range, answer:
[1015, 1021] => 8.36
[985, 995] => 8.12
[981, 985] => 8.03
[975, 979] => 8.44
